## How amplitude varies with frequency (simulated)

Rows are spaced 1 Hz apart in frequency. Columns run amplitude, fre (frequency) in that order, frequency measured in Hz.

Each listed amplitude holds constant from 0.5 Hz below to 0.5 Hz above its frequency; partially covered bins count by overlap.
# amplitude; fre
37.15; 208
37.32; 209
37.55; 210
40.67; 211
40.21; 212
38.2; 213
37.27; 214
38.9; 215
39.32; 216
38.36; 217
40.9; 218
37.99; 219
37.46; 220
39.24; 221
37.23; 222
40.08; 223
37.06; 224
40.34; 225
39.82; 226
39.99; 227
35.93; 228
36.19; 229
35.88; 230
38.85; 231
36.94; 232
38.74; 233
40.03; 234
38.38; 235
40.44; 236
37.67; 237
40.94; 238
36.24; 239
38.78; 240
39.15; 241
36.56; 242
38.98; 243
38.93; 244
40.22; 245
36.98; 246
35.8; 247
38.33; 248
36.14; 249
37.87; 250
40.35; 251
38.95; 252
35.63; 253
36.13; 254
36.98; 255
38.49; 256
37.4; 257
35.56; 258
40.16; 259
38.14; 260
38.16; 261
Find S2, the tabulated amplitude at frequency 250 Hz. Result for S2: 37.87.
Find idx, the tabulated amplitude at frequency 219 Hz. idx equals 37.99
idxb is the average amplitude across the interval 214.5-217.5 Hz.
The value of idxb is 38.9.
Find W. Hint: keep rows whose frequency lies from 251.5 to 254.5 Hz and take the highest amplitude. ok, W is 38.95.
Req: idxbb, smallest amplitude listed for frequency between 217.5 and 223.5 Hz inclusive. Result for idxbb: 37.23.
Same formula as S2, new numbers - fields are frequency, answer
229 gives 36.19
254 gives 36.13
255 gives 36.98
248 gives 38.33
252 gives 38.95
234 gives 40.03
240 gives 38.78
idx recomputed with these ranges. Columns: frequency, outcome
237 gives 37.67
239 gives 36.24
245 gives 40.22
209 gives 37.32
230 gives 35.88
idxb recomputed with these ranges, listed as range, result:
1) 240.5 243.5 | 38.2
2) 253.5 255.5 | 36.6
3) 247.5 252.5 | 38.3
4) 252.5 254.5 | 35.9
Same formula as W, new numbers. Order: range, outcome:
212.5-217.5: 39.32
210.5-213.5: 40.67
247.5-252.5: 40.35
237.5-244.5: 40.94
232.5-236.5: 40.44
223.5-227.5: 40.34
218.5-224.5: 40.08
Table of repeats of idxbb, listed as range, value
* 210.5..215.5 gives 37.27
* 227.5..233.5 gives 35.88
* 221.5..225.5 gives 37.06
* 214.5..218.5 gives 38.36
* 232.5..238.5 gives 37.67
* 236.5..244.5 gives 36.24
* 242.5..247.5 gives 35.8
